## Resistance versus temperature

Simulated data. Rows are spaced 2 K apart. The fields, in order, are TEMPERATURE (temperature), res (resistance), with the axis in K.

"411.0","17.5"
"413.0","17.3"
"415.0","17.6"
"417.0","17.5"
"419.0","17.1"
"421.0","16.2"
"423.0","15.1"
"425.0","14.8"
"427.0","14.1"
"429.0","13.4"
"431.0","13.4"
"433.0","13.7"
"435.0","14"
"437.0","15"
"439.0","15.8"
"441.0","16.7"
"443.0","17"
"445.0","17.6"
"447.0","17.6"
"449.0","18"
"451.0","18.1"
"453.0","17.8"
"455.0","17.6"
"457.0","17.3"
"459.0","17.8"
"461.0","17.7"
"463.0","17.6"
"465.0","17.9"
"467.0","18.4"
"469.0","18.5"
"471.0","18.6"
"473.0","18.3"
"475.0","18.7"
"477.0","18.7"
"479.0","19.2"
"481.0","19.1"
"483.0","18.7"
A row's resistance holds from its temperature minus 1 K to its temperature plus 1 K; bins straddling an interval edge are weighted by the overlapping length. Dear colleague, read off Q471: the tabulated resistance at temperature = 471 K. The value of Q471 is 18.6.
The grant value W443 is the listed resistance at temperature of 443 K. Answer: 17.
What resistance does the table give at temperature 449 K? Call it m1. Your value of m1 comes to 18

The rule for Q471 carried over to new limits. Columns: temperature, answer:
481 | 19.1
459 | 17.8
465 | 17.9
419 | 17.1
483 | 18.7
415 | 17.6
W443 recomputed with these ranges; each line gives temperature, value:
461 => 17.7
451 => 18.1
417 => 17.5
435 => 14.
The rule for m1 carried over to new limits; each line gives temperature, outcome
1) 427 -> 14.1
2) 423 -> 15.1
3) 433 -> 13.7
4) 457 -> 17.3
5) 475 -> 18.7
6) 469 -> 18.5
